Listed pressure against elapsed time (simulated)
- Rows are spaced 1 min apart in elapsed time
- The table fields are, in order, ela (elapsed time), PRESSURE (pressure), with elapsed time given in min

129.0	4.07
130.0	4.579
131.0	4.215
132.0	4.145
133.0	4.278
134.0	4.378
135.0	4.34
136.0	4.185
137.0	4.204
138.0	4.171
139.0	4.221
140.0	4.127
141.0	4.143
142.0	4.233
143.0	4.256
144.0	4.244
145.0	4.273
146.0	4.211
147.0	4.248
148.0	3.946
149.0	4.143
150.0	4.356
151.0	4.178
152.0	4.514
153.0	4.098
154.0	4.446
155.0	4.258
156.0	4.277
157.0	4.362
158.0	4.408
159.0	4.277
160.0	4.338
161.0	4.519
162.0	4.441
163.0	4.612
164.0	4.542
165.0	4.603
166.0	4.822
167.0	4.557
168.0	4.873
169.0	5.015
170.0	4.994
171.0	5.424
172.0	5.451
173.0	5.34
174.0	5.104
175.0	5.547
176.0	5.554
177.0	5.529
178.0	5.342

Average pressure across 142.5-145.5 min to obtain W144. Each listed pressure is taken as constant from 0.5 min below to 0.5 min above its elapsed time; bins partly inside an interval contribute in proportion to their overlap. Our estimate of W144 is 4.26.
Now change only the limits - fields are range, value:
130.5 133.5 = 4.21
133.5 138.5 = 4.26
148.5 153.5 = 4.26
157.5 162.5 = 4.4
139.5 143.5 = 4.19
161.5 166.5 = 4.6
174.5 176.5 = 5.55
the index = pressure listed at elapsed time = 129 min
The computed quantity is 4.07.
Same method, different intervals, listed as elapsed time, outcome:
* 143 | 4.256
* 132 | 4.145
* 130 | 4.579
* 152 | 4.514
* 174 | 5.104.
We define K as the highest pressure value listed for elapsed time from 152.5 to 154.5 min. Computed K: 4.446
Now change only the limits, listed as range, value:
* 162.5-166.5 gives 4.822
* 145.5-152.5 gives 4.514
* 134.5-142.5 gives 4.34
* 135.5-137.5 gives 4.204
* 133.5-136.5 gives 4.378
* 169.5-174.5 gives 5.451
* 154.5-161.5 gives 4.519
